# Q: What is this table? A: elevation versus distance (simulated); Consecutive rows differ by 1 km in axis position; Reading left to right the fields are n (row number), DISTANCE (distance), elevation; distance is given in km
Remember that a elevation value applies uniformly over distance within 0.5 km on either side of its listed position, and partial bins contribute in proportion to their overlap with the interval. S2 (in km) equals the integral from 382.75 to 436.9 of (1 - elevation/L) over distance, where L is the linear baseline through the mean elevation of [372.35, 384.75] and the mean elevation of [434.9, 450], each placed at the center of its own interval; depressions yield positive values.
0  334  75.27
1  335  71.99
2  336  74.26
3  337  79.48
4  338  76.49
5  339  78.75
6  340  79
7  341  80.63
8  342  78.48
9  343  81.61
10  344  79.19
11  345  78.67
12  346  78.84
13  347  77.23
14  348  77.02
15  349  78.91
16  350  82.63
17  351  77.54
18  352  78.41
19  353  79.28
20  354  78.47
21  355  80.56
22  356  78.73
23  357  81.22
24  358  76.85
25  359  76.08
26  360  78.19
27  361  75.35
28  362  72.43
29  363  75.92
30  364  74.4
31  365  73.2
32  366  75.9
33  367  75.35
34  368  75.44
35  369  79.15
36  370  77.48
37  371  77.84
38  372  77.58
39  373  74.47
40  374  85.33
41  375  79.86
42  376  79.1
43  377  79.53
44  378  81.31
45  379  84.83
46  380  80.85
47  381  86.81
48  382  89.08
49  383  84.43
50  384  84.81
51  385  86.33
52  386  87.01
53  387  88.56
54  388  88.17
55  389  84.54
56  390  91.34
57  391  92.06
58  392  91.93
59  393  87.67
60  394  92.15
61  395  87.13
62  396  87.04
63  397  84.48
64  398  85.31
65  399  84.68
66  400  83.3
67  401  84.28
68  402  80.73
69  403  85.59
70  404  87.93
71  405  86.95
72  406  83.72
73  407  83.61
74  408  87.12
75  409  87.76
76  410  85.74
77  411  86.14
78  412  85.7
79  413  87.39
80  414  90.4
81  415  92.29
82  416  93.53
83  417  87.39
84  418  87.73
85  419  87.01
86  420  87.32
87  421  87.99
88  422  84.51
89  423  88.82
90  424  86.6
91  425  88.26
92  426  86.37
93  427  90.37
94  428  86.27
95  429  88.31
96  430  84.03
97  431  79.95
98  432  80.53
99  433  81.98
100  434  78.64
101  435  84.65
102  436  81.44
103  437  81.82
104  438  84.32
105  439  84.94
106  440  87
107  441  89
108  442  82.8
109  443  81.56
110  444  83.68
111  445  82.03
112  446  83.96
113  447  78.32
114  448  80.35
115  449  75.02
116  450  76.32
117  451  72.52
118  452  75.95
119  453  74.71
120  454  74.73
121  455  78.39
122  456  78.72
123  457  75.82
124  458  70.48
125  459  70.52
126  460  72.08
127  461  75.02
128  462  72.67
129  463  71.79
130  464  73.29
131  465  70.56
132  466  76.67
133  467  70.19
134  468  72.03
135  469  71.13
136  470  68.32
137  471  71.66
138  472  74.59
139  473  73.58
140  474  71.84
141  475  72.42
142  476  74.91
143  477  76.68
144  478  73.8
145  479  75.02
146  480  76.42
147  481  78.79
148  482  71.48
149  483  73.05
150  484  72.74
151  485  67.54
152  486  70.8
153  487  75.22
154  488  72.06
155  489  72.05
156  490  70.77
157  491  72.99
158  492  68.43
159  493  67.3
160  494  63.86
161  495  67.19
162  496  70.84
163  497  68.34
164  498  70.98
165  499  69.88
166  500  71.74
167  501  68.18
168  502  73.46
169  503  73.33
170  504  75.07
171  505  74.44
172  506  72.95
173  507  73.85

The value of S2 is -2.6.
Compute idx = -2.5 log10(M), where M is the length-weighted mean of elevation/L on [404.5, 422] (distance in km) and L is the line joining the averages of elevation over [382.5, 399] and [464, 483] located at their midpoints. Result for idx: -0.05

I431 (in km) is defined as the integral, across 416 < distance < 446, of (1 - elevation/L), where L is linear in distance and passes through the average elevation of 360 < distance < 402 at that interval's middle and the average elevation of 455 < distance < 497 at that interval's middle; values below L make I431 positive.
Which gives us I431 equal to -3.1 km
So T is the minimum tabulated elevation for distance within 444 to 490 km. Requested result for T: 67.54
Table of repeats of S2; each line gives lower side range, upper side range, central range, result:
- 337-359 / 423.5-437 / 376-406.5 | -1.6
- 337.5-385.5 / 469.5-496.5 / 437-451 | -1.4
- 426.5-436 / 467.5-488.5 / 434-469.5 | 0.7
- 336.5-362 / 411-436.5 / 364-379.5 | 0.5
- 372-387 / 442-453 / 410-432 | -1.8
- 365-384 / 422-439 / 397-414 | -0.6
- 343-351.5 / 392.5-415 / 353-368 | 0.7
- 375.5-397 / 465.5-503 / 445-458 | -0.1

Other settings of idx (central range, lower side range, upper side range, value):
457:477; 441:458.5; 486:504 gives 0.04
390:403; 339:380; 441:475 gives -0.13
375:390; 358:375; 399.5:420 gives -0.06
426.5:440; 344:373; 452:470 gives -0.13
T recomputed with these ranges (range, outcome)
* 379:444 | 78.64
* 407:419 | 83.61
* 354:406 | 72.43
